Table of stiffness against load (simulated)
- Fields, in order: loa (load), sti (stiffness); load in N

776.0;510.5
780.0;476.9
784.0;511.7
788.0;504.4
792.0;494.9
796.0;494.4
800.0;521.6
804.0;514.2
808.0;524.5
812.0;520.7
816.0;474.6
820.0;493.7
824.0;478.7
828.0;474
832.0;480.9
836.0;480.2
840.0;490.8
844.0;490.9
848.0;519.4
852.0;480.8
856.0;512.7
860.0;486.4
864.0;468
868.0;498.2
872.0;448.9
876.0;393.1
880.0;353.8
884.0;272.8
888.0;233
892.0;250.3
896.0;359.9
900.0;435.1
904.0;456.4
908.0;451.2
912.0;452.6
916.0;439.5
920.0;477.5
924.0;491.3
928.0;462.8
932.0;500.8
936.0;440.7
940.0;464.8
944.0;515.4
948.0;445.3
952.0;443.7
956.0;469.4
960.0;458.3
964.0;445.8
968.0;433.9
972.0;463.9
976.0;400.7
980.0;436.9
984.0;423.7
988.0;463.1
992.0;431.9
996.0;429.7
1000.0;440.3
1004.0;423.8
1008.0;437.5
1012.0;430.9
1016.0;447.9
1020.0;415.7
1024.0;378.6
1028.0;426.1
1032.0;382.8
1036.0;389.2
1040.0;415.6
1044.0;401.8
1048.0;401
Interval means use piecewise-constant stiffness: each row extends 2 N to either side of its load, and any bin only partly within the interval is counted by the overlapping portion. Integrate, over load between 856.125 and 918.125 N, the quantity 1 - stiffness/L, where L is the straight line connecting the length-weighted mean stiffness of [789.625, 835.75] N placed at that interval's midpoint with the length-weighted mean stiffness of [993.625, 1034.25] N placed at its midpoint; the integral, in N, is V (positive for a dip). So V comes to 8.7 N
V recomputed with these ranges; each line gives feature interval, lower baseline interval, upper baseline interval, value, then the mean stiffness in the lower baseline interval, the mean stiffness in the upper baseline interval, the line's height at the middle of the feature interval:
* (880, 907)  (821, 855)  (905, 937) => 7.5 N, 488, 465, 473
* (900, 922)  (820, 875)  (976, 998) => 0.4 N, 484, 434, 461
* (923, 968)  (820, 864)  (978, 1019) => -1.1 N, 489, 436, 454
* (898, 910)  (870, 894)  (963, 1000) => -3.3 N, 325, 437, 350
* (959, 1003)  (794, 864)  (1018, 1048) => -1.3 N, 496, 401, 425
